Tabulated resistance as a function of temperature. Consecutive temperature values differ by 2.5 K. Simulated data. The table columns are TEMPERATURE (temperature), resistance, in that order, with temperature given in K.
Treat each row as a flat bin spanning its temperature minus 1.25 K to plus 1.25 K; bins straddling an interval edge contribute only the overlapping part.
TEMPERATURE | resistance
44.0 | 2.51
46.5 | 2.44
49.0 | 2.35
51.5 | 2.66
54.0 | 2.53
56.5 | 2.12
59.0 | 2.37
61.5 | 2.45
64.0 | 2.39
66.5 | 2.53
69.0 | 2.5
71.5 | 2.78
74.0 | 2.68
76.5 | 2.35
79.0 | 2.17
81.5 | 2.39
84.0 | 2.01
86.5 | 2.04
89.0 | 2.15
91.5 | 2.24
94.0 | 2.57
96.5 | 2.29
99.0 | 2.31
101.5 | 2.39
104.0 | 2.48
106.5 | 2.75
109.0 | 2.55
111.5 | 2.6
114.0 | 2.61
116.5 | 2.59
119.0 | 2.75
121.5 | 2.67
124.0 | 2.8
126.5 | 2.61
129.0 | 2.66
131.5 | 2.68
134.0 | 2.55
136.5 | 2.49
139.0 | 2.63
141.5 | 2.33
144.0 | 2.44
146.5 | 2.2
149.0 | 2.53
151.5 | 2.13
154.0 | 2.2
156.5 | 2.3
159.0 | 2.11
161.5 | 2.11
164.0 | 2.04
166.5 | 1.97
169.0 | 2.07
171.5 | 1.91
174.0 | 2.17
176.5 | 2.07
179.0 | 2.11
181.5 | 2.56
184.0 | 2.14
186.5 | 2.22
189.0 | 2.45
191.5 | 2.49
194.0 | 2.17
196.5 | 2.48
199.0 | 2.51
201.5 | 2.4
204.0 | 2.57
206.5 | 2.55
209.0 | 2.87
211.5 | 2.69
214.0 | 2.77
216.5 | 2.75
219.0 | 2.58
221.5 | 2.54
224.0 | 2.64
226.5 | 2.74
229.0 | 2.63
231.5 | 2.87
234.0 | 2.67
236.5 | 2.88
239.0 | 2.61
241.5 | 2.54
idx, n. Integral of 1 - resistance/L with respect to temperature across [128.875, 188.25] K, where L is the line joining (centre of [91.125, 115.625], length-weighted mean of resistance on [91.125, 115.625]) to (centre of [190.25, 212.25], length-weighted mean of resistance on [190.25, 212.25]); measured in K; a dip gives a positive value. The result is 5.6 K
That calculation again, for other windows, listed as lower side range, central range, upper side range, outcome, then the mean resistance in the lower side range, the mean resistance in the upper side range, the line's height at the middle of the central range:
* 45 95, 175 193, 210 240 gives 2.26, 2.39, 2.7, 2.62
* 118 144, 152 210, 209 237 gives 8.42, 2.61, 2.71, 2.66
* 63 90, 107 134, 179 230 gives -2.56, 2.36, 2.53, 2.42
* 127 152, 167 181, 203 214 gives 2.68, 2.48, 2.68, 2.58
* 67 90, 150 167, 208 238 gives 2.78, 2.35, 2.72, 2.55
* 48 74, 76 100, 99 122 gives 2.71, 2.48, 2.58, 2.53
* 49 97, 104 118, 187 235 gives -0.98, 2.38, 2.59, 2.44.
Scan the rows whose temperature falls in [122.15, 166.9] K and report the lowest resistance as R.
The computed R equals 1.97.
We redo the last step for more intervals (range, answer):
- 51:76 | 2.12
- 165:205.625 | 1.91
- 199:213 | 2.4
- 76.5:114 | 2.01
